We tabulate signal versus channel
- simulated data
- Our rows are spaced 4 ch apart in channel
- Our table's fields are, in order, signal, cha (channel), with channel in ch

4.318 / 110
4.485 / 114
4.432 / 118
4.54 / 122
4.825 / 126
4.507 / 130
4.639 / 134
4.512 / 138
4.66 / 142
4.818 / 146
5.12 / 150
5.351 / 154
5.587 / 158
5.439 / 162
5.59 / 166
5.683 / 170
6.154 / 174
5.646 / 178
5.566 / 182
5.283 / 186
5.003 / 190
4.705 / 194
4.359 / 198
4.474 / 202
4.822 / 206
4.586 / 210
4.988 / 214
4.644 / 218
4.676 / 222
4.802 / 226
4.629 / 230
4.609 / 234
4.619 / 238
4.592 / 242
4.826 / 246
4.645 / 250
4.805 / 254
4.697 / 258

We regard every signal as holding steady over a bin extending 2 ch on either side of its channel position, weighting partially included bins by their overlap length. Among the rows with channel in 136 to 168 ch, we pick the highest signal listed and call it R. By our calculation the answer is 5.59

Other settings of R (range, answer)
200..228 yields 4.988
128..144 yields 4.66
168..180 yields 6.154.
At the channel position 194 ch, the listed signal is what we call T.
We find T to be 4.705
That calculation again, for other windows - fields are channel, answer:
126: 4.825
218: 4.644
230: 4.629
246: 4.826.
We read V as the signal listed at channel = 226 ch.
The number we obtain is 4.802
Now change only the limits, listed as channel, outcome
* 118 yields 4.432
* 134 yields 4.639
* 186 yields 5.283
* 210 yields 4.586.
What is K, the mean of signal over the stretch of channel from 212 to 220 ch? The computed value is 4.82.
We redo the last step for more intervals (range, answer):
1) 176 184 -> 5.61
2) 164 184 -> 5.73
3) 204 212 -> 4.7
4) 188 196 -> 4.85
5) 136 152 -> 4.78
